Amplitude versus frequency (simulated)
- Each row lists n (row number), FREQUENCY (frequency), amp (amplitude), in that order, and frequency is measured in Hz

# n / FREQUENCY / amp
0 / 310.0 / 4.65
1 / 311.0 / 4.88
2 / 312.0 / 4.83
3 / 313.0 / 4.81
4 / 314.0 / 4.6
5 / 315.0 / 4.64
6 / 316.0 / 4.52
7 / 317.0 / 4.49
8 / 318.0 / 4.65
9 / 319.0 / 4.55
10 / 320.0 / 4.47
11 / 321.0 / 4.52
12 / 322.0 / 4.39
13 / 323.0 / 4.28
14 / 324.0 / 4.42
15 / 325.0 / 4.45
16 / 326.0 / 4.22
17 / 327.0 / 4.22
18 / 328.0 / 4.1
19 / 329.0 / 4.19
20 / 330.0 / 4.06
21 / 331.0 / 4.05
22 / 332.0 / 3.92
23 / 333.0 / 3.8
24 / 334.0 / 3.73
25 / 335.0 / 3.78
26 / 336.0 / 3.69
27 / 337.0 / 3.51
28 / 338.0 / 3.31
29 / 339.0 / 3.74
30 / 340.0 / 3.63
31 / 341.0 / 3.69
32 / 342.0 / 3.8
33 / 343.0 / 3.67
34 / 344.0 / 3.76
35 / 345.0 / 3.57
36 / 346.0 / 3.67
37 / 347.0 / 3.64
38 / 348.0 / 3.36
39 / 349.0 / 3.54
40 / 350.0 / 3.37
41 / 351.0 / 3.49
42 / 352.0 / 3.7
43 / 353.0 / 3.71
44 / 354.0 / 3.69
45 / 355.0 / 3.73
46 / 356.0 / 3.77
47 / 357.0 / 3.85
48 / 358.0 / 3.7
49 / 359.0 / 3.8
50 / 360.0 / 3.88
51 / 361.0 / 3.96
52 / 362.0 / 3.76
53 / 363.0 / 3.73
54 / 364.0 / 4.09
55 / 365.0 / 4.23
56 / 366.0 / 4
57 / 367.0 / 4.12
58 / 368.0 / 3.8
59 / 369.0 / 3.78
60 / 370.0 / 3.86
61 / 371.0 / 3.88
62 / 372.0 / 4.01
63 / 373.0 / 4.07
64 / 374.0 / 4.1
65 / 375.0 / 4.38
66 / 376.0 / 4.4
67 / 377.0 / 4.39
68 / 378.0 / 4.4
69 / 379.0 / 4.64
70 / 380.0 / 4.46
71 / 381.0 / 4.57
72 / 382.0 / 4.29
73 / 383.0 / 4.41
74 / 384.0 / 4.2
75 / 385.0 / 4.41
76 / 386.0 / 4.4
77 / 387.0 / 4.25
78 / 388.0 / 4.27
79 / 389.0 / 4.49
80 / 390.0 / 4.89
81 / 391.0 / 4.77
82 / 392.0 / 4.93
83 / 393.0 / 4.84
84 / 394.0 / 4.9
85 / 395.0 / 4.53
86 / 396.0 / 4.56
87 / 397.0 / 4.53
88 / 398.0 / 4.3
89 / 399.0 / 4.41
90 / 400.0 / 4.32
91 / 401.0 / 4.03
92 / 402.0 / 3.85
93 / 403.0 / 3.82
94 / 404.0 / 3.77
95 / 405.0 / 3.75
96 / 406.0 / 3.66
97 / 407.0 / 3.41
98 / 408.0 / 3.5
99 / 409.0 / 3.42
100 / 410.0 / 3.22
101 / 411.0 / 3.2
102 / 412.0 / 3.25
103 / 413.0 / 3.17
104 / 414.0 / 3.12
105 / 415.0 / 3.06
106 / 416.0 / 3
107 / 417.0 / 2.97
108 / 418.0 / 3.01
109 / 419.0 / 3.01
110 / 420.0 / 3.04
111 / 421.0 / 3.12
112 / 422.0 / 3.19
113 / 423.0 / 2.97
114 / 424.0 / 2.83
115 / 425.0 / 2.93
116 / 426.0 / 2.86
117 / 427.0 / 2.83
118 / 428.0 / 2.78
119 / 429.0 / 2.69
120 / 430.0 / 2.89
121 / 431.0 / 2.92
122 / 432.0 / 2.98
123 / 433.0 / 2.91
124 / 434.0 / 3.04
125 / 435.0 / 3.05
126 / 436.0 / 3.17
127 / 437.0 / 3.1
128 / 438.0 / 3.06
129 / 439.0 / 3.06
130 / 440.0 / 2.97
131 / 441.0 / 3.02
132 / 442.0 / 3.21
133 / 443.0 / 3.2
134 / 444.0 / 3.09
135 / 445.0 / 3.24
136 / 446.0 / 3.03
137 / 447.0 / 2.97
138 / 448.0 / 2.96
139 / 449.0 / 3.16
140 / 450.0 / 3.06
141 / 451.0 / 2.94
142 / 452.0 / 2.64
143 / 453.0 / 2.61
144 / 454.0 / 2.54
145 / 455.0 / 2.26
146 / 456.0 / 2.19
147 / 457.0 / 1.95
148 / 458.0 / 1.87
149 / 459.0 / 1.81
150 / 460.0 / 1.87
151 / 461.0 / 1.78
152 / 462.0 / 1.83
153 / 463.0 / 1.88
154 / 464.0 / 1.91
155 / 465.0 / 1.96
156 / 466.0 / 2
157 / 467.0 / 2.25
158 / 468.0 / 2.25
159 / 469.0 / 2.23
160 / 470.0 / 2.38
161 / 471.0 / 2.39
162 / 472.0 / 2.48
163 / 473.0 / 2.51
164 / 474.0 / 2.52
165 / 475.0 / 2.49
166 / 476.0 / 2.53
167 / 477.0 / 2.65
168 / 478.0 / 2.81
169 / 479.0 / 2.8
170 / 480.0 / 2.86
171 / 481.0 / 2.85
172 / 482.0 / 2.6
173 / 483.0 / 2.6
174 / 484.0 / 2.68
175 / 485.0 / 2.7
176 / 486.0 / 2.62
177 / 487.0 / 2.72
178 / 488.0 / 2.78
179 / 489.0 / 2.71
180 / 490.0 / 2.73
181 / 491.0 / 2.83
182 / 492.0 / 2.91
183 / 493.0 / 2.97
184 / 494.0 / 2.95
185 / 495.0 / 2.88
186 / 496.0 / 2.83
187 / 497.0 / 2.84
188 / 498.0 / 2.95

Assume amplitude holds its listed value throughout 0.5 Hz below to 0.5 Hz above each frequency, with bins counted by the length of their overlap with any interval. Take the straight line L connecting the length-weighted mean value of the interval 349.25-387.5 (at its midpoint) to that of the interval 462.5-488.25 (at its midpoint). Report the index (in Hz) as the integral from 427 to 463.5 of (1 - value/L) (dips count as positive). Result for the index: 2.6 Hz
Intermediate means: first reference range 4.03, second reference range 2.48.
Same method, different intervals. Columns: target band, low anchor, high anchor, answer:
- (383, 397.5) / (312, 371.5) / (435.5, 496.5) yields -4.76 Hz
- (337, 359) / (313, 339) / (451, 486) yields 1.48 Hz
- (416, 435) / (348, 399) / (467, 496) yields 2.67 Hz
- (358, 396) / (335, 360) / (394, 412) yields -4.75 Hz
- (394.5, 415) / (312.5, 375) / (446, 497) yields -3.06 Hz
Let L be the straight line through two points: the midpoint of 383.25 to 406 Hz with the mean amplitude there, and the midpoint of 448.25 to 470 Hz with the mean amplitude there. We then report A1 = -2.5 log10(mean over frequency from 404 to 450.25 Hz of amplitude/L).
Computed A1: 0.05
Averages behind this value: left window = 4.36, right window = 2.25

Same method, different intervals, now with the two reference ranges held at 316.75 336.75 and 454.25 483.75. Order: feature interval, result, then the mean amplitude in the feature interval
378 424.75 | -0.21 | 3.89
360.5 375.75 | -0.10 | 3.99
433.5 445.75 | -0.15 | 3.1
